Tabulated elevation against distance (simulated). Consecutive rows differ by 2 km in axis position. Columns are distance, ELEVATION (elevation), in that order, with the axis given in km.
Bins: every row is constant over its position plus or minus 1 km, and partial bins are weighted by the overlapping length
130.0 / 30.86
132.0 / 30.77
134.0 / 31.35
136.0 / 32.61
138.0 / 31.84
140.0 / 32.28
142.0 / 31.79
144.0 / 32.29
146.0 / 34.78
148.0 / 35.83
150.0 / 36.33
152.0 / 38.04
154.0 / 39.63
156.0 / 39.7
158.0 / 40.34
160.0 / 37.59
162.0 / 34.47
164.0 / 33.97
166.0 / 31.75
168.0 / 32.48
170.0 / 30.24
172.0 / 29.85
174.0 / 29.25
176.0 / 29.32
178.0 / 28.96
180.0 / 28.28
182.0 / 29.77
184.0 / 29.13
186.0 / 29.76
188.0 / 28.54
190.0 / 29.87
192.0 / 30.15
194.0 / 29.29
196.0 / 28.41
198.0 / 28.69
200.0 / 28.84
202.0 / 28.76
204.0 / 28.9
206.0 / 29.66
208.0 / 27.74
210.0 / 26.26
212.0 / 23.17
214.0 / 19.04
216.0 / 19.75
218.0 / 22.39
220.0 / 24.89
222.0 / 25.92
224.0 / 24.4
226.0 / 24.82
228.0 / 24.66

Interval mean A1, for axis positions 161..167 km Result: 33.4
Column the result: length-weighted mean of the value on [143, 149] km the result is 34.3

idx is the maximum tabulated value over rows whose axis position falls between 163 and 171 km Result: 33.97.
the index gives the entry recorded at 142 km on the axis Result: 31.79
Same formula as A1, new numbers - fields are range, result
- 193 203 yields 28.8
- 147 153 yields 36.7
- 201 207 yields 29.1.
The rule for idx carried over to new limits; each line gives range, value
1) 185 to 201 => 30.15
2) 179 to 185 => 29.77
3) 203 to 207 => 29.66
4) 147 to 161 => 40.34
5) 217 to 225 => 25.92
